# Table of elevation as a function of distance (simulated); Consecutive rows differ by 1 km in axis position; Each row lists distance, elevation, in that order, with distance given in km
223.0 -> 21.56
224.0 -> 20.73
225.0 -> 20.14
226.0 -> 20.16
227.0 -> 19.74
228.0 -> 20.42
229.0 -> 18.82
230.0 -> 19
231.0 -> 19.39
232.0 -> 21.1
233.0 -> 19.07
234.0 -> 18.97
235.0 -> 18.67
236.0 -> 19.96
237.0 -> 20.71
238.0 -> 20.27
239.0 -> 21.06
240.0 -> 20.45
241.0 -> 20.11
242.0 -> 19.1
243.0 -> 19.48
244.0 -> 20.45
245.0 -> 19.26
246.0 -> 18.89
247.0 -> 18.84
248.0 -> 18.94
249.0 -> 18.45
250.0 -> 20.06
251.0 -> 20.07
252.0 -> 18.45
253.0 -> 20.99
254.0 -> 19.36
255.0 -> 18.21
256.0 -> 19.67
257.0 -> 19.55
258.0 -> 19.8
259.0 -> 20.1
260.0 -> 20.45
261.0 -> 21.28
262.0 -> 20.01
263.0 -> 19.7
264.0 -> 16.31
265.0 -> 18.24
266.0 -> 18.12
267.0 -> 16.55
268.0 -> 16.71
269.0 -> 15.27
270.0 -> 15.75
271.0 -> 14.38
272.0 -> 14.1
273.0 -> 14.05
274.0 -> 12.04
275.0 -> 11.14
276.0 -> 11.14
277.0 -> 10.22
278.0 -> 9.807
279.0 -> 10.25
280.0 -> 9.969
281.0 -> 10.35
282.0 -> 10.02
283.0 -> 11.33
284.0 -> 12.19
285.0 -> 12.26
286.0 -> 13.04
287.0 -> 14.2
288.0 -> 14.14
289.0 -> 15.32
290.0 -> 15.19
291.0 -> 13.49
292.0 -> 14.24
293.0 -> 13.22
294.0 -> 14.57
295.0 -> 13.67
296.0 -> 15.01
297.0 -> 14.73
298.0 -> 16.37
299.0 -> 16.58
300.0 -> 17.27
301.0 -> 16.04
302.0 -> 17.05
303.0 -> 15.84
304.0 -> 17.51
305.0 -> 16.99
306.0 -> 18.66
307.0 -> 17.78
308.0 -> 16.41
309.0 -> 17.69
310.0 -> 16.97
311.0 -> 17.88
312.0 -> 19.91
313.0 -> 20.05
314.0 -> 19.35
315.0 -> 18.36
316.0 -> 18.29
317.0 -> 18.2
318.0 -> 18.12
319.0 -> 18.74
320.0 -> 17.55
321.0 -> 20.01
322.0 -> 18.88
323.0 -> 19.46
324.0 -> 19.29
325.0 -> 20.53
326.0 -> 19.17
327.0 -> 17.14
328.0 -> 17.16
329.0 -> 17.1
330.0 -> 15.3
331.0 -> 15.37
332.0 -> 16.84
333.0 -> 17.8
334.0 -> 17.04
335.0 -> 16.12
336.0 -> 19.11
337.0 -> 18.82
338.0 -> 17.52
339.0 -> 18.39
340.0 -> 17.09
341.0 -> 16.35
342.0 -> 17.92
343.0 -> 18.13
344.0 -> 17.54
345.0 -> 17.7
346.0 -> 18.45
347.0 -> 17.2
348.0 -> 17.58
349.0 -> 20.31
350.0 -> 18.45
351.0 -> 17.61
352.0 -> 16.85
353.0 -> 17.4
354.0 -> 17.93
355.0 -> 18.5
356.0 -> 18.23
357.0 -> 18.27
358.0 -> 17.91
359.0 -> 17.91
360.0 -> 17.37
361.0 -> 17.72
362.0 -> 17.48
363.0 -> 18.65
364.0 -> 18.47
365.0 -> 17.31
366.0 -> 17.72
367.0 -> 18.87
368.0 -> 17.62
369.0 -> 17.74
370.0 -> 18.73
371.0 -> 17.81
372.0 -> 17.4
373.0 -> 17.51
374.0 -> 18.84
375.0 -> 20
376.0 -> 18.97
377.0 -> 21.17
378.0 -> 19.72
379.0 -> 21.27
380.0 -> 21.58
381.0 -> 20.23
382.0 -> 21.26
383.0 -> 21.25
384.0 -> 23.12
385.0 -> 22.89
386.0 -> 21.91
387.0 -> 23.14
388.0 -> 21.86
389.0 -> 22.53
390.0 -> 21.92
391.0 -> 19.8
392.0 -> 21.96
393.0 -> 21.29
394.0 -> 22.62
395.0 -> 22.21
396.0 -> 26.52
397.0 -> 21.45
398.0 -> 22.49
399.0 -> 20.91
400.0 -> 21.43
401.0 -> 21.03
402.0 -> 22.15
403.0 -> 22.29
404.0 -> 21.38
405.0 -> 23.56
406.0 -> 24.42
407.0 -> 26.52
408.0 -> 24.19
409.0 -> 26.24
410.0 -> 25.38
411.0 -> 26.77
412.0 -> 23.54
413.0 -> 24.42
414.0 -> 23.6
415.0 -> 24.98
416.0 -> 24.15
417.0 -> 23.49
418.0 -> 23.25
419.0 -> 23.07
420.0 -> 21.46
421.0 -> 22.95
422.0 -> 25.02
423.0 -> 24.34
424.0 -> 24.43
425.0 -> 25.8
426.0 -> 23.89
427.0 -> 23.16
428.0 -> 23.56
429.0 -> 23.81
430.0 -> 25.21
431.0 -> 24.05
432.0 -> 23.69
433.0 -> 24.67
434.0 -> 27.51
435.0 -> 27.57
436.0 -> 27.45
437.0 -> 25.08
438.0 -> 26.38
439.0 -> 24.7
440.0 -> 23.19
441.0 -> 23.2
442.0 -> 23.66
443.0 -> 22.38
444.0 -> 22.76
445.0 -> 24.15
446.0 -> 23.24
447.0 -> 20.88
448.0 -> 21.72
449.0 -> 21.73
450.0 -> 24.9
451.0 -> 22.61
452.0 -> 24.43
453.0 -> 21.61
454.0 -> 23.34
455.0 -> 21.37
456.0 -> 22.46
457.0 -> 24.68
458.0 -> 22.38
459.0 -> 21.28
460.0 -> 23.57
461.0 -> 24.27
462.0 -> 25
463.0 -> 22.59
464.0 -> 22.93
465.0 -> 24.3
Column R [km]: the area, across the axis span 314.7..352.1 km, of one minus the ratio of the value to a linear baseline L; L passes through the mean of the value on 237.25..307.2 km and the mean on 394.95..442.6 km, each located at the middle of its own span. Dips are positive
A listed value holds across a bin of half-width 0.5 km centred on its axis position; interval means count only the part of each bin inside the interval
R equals 3.1 km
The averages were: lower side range 16.4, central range 17.9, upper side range 24.1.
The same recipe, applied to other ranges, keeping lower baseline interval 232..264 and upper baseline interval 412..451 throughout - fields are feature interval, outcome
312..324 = 1.4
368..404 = 3.0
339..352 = 2.4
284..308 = 6.3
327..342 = 3.1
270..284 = 6.0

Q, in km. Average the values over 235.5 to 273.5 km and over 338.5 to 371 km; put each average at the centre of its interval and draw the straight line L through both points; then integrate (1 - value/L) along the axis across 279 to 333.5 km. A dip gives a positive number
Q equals 6.2 km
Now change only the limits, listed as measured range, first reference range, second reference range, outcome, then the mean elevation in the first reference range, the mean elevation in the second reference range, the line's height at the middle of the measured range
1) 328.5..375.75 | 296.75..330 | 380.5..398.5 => 5.3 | 17.9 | 22.1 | 20.1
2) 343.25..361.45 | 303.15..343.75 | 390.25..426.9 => 1.7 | 18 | 23.4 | 19.8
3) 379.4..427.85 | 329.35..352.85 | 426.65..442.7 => -1.5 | 17.5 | 24.8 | 22.4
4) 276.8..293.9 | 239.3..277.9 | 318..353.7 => 5.2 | 17.7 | 17.9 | 17.8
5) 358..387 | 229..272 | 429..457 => 3.6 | 19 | 23.9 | 22.1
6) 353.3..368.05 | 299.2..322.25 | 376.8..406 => 1.7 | 18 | 21.9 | 20.4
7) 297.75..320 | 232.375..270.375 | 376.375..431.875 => 3.1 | 19.2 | 23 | 20.6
